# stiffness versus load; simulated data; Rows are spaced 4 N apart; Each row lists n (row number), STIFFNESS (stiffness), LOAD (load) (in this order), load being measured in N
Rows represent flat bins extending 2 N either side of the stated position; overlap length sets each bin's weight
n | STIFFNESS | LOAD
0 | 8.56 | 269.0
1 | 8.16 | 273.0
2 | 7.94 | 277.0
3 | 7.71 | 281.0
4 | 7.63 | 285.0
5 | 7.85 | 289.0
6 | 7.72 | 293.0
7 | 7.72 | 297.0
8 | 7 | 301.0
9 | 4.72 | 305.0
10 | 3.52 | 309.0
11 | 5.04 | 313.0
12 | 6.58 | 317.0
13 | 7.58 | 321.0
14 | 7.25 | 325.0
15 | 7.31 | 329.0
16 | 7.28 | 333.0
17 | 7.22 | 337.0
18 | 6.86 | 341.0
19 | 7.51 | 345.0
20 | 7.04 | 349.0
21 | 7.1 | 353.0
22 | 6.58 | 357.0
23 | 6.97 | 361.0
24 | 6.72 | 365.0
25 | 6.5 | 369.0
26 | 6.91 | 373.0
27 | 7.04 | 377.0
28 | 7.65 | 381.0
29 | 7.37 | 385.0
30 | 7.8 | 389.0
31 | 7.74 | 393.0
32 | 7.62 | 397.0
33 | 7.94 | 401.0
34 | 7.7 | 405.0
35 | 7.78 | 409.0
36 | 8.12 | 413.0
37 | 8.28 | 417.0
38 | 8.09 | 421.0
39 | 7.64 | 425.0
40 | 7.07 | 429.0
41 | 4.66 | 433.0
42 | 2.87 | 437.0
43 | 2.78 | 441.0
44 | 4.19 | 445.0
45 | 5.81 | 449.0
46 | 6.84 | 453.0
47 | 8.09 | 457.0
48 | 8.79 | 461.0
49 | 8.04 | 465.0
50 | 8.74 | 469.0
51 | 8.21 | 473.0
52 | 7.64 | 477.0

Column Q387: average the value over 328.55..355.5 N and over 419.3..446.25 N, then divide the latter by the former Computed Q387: 0.7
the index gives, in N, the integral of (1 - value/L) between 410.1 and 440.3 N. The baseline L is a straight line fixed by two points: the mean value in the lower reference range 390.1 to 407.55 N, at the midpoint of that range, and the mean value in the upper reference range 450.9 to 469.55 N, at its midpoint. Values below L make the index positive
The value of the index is 5.1 N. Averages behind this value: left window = 7.75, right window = 8.04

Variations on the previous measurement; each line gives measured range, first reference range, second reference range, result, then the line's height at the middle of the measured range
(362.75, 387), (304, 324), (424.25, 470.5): -4.66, 5.9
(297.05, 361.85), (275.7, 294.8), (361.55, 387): 6.67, 7.4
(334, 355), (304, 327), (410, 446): -4.50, 5.89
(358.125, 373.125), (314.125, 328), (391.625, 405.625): 1.40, 7.44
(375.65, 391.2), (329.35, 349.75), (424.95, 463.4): -2.05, 6.62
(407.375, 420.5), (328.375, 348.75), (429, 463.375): -4.25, 6.1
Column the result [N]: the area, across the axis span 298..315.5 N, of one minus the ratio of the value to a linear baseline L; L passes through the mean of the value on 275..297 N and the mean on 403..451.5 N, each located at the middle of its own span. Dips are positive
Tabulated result 5.30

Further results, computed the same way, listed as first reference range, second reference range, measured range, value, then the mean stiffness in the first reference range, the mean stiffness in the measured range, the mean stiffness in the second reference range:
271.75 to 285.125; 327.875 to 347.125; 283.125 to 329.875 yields 5.7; 7.88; 6.64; 7.23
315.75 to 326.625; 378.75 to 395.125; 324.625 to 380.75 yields 2.7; 7.17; 7.03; 7.63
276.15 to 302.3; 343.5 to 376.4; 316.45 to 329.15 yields 0.1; 7.66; 7.23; 6.91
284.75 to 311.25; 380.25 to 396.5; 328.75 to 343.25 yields -0.4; 6.51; 7.16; 7.64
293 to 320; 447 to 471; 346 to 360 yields -1.0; 5.98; 6.95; 7.72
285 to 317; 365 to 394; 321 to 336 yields -1.5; 6.33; 7.32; 7.23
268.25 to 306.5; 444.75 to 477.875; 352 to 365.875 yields 1.3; 7.5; 6.83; 7.53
